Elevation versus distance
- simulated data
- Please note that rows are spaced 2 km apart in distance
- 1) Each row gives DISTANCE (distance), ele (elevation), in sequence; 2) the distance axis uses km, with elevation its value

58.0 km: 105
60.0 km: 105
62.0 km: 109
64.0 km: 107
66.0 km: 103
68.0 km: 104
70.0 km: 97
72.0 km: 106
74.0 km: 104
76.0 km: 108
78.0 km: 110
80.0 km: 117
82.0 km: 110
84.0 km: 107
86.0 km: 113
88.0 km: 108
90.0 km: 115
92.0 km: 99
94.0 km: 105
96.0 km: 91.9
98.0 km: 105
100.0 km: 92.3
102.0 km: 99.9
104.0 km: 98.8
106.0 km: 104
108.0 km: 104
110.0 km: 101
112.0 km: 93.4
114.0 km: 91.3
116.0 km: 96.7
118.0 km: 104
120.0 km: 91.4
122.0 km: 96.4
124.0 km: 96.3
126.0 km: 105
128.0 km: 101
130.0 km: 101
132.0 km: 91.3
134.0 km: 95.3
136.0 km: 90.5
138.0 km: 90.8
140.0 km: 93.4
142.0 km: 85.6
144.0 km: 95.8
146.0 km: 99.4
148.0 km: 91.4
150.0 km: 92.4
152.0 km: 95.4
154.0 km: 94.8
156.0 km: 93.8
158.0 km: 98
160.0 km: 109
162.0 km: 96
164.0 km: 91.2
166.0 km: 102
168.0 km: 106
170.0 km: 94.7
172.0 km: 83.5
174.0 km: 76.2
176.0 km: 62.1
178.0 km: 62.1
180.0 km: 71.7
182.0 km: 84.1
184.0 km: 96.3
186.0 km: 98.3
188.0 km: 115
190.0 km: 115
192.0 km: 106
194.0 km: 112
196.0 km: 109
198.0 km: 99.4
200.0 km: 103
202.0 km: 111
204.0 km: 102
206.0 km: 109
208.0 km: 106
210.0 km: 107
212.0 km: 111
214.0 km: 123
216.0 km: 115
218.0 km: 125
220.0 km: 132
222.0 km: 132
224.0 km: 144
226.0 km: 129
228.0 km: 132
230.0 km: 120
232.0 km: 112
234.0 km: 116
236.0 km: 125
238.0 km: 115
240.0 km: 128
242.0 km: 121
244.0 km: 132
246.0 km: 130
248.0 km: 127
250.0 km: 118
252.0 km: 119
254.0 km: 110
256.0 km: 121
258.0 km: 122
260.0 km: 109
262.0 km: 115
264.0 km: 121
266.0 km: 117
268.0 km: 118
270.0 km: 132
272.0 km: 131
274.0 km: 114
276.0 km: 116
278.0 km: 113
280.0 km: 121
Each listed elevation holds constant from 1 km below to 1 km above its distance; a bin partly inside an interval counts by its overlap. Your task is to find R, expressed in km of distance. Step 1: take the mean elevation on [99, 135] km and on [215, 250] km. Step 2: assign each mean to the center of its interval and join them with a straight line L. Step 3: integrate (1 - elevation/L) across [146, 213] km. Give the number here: 9.3 km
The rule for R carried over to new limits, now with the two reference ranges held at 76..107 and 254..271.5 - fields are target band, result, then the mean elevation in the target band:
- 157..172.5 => 1.8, 98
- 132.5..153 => 3.1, 93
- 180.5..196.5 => 1.4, 103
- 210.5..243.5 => -2.1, 124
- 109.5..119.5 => 1.0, 96.8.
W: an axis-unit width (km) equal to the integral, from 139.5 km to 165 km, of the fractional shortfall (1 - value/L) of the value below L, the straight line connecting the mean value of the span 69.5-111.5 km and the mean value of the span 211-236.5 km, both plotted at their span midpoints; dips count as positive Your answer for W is 4.2 km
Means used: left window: 105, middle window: 95.1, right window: 124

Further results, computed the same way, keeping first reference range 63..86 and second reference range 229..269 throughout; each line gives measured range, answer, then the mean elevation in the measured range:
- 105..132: 2.83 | 98.6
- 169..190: 5.28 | 85.9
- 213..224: -0.89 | 127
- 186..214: 1.90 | 108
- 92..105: 1.18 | 98.8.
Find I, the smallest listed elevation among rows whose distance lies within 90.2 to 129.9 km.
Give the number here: 91.3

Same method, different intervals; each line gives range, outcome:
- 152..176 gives 62.1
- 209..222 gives 107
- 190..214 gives 99.4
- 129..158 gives 85.6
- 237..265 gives 109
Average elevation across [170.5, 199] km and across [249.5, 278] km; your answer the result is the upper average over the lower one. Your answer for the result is 1.29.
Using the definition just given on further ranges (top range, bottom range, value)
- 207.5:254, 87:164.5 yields 1.25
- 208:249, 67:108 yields 1.18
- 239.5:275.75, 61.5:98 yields 1.14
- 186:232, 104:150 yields 1.20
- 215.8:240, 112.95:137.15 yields 1.30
